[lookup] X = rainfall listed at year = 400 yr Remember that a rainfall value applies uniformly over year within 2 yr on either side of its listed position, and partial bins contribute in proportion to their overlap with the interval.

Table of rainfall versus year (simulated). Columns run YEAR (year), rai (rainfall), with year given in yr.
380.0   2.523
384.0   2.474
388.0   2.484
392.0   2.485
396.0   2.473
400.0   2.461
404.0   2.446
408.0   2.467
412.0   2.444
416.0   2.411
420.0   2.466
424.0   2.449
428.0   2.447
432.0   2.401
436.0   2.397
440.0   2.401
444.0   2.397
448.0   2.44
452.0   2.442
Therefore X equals 2.461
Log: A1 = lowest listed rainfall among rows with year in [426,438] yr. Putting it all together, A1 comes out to 2.397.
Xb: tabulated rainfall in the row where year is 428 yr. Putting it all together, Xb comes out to 2.447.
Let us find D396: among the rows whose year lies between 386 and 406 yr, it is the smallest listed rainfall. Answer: 2.446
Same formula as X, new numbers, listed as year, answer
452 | 2.442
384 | 2.474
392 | 2.485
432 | 2.401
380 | 2.523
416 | 2.411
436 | 2.397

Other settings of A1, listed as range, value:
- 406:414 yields 2.444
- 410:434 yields 2.401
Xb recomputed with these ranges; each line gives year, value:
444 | 2.397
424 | 2.449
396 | 2.473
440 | 2.401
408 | 2.467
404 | 2.446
